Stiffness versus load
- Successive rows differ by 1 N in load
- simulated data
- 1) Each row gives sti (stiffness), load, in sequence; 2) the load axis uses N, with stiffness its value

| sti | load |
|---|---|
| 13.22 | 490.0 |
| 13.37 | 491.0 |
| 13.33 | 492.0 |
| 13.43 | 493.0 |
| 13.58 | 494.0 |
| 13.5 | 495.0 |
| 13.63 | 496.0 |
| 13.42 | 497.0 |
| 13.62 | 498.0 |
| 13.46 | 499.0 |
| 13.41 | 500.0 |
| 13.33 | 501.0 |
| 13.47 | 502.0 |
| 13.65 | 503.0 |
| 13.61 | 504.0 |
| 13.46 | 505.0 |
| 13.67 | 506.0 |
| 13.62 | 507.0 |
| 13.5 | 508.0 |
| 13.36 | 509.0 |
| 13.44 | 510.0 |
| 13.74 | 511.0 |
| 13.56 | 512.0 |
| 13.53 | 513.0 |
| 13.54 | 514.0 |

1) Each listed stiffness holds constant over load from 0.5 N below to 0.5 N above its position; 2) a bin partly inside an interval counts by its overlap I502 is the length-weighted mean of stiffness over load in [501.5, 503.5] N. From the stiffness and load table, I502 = 13.6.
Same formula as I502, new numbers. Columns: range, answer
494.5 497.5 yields 13.5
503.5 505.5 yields 13.5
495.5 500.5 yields 13.5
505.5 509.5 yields 13.5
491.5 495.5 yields 13.5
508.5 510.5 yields 13.4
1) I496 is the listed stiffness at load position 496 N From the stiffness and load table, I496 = 13.63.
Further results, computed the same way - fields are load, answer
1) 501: 13.33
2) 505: 13.46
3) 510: 13.44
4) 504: 13.61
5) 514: 13.54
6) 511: 13.74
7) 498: 13.62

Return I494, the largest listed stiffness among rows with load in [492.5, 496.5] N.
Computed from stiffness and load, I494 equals 13.63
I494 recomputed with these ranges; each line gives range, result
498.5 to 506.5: 13.67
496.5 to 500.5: 13.62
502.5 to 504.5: 13.65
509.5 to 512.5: 13.74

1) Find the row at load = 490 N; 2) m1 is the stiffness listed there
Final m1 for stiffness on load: 13.22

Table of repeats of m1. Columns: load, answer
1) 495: 13.5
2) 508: 13.5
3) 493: 13.43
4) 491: 13.37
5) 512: 13.56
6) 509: 13.36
